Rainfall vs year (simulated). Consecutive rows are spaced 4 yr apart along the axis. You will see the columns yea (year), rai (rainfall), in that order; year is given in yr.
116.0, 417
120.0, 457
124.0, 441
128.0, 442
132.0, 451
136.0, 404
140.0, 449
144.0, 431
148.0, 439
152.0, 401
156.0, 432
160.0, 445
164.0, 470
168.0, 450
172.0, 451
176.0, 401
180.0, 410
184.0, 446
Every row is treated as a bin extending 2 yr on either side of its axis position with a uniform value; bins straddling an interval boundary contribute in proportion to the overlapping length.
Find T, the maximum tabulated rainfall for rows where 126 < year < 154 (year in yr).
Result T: 451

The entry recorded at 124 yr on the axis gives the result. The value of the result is 441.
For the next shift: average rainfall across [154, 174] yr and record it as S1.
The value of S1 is 450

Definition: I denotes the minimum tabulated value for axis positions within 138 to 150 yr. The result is 431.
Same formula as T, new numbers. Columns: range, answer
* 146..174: 470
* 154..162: 445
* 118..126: 457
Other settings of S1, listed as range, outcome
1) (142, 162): 430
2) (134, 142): 426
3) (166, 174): 450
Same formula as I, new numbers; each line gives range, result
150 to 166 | 401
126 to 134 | 442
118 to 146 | 404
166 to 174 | 450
